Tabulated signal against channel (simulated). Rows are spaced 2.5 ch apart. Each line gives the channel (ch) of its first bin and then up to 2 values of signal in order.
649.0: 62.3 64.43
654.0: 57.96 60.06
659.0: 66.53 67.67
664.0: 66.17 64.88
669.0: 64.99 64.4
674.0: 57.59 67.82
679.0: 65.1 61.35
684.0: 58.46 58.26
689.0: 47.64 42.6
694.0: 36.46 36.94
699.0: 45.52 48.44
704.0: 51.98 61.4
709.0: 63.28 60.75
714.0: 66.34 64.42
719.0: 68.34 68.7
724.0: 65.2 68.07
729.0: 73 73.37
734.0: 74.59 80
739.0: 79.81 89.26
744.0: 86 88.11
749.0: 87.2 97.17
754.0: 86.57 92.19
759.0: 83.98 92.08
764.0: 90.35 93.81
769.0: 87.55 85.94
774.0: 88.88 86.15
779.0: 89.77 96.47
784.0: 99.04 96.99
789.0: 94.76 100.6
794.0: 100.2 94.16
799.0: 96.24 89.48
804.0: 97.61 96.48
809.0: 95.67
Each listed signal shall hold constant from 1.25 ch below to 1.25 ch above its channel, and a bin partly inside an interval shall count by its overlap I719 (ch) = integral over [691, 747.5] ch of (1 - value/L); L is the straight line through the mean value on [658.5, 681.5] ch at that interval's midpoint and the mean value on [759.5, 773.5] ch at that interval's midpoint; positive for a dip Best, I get 9.4 ch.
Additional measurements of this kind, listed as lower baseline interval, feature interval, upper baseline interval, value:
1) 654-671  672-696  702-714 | 2.9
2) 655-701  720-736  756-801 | 0.9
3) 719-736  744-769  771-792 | -2.2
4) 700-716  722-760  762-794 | -3.2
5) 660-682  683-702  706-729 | 5.4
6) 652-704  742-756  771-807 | -1.4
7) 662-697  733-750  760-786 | -0.8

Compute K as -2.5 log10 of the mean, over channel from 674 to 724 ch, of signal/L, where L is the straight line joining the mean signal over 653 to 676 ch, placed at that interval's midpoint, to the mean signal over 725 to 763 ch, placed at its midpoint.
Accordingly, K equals 0.26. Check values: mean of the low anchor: 63.6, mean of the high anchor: 83.4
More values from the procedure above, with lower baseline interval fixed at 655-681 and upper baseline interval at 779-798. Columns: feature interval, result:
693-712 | 0.42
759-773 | 0.02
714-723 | 0.17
